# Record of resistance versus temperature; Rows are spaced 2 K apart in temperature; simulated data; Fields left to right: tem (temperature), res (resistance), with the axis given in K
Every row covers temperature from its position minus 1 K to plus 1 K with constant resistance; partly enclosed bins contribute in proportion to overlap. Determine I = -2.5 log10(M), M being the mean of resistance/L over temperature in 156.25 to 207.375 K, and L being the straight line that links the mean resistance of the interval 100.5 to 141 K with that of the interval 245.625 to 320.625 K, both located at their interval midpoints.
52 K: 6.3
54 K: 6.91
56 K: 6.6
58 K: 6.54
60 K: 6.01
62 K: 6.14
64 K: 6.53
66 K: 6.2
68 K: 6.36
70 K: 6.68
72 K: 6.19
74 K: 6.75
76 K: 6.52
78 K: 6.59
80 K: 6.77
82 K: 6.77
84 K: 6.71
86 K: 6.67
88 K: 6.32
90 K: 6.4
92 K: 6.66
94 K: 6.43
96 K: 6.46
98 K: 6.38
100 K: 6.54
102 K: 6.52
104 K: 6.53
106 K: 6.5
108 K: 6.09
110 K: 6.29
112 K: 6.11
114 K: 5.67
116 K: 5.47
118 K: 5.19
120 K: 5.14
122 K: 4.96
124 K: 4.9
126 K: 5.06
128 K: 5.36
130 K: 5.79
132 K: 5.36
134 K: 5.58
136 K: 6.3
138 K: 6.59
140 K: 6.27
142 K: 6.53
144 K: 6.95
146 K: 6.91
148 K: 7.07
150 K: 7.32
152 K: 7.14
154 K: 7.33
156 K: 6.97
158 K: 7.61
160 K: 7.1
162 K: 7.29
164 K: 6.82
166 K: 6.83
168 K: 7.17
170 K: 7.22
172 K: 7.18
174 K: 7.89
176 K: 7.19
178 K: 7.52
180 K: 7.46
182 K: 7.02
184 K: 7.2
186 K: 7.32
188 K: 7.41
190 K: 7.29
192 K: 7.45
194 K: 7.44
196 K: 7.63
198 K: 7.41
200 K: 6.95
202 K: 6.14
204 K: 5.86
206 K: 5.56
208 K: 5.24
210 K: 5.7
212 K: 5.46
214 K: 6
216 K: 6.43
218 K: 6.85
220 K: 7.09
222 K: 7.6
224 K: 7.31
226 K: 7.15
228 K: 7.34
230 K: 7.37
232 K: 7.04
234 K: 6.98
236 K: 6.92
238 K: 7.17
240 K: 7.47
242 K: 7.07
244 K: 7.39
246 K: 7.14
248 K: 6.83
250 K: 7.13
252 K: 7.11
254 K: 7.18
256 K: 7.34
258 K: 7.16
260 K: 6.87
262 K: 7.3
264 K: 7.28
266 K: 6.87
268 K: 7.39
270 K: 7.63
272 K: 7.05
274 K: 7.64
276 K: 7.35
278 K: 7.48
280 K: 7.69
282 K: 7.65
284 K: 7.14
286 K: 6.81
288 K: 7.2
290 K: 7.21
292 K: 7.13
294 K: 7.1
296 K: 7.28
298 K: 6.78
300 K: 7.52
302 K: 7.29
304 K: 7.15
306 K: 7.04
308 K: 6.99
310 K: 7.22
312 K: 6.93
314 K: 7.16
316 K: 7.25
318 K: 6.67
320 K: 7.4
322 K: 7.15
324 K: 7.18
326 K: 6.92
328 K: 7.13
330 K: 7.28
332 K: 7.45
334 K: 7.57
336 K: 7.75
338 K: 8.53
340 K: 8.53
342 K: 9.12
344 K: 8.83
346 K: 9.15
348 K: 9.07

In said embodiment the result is -0.128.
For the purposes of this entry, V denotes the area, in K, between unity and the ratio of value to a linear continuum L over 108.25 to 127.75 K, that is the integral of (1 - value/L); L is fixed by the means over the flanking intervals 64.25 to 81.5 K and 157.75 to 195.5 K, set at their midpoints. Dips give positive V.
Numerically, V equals 4.0 K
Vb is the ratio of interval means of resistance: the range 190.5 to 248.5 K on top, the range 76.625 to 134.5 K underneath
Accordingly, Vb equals 1.1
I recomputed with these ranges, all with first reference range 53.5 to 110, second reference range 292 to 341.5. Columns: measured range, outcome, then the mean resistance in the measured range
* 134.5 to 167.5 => -0.03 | 6.92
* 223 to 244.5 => -0.03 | 7.2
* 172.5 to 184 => -0.09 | 7.39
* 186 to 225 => 0.04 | 6.69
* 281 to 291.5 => 0.00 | 7.2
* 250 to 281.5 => -0.02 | 7.29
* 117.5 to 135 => 0.25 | 5.26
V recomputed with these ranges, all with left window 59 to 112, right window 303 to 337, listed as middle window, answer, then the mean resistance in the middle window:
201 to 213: 2.1 K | 5.66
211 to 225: 0.4 K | 6.68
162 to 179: -1.3 K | 7.23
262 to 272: -0.3 K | 7.27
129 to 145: 1.1 K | 6.17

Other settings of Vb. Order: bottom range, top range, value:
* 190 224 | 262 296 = 1.11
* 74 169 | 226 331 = 1.13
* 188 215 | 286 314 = 1.10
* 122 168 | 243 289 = 1.12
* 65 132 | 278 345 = 1.20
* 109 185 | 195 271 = 1.06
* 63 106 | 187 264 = 1.06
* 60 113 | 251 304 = 1.12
